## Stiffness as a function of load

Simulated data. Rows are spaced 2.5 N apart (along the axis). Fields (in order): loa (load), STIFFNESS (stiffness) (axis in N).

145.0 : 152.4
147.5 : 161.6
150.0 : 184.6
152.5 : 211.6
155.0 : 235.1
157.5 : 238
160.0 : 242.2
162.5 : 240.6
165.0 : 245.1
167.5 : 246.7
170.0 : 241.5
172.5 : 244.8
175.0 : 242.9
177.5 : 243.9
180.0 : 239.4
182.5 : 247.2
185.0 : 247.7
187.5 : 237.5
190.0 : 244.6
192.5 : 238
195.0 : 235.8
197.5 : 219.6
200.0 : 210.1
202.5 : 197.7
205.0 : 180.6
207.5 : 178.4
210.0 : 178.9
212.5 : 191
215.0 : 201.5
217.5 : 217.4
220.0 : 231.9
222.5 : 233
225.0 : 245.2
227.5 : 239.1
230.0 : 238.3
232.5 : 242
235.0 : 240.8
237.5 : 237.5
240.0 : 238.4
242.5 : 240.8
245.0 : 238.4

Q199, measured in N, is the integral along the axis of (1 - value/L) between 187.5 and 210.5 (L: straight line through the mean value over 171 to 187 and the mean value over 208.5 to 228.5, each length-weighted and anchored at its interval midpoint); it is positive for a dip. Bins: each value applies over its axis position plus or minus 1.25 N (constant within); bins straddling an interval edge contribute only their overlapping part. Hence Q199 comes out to 1.9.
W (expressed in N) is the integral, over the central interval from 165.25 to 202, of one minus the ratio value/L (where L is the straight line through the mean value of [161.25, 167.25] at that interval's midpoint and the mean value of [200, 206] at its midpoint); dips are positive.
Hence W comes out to -3.3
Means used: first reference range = 243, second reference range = 194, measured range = 238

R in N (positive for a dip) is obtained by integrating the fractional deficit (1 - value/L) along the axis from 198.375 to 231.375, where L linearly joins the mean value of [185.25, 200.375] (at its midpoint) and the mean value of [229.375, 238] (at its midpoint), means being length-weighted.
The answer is 3.6 N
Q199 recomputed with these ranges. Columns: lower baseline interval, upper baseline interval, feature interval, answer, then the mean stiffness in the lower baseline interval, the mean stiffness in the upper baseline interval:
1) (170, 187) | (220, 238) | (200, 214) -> 3.1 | 244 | 239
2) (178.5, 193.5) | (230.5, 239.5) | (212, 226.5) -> 1.1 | 242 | 240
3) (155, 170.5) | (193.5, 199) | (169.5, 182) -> -0.4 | 242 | 227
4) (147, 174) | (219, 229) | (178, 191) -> -0.6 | 228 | 237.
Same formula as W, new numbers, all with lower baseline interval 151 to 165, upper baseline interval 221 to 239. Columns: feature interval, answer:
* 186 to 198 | 0.0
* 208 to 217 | 1.7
